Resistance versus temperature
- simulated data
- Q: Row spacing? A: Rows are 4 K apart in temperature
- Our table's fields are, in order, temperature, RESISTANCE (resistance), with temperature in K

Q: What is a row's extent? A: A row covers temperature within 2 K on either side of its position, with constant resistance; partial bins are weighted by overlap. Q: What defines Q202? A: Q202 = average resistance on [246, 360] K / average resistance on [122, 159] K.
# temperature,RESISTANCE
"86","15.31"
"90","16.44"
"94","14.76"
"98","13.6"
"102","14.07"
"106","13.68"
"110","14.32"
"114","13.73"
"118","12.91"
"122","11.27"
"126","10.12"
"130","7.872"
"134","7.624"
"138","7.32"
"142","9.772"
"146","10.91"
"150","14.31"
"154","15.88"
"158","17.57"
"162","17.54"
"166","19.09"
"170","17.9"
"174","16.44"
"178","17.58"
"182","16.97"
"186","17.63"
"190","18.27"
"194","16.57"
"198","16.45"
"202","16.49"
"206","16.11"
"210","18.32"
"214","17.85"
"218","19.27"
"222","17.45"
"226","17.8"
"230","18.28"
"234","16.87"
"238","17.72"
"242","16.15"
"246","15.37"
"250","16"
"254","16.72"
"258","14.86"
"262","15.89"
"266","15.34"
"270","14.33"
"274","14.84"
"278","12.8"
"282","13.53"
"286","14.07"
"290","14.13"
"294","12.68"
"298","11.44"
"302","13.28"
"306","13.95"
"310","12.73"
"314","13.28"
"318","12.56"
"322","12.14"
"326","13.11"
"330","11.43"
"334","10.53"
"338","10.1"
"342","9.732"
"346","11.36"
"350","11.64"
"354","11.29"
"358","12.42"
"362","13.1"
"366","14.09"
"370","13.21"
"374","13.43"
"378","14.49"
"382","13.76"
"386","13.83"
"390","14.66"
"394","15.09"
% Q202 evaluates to 1.2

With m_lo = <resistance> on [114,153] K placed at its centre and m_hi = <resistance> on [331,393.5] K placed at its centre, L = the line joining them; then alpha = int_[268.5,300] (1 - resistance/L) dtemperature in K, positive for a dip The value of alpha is -4.2 K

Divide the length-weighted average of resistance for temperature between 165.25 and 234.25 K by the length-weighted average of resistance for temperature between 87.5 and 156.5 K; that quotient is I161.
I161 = 1.42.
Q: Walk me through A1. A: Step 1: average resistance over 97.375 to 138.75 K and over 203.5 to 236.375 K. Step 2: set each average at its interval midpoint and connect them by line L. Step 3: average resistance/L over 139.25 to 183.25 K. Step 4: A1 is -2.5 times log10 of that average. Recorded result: -0.10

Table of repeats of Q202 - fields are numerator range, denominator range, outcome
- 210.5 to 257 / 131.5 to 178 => 1.22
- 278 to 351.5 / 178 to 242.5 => 0.71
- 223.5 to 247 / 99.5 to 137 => 1.47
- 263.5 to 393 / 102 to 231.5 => 0.86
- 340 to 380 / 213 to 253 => 0.72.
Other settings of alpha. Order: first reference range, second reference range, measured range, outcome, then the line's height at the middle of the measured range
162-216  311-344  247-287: -2.02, 14.1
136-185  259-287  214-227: -2.98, 14.8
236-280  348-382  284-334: 5.21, 14.3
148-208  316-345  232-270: -4.54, 14.3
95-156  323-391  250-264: -4.19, 12.2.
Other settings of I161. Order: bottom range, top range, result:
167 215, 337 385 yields 0.72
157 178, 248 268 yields 0.89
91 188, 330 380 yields 0.87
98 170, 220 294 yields 1.20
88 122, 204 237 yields 1.27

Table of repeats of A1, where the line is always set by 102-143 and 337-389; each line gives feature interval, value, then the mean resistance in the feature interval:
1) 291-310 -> -0.061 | 12.9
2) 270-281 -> -0.156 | 13.9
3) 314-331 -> -0.013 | 12.5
